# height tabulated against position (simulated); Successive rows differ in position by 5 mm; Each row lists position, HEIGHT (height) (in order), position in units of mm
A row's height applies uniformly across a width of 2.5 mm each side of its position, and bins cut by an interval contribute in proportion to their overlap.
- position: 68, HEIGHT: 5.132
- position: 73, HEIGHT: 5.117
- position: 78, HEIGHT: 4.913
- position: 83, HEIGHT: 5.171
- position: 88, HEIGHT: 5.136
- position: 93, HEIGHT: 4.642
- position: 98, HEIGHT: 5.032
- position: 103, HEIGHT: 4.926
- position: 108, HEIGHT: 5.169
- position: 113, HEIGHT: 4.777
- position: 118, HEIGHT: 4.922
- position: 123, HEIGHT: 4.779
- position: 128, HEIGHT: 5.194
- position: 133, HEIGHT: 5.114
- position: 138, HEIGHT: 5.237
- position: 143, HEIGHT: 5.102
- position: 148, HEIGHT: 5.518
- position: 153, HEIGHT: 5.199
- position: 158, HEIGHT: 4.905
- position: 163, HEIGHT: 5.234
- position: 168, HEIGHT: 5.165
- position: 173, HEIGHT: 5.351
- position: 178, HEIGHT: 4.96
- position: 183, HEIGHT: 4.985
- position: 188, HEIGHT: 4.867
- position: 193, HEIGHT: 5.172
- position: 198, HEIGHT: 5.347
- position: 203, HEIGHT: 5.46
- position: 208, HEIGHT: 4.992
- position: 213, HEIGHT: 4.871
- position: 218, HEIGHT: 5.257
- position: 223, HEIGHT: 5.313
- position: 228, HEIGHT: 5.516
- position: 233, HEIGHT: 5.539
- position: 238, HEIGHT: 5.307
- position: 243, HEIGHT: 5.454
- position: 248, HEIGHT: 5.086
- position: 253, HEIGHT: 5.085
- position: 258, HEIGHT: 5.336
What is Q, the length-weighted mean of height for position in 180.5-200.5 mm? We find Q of 5.09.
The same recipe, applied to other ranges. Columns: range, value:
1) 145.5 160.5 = 5.21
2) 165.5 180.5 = 5.16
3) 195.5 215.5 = 5.17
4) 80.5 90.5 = 5.15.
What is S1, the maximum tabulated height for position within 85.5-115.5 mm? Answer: 5.169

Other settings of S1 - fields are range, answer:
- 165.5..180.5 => 5.351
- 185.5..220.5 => 5.46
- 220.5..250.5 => 5.539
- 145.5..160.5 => 5.518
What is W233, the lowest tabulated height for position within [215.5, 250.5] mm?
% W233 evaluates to 5.086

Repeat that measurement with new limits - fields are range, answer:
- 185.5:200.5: 4.867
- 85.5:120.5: 4.642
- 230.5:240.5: 5.307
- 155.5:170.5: 4.905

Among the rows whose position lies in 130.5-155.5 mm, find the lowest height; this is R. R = 5.102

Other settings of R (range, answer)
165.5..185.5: 4.96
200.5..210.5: 4.992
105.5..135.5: 4.777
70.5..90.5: 4.913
